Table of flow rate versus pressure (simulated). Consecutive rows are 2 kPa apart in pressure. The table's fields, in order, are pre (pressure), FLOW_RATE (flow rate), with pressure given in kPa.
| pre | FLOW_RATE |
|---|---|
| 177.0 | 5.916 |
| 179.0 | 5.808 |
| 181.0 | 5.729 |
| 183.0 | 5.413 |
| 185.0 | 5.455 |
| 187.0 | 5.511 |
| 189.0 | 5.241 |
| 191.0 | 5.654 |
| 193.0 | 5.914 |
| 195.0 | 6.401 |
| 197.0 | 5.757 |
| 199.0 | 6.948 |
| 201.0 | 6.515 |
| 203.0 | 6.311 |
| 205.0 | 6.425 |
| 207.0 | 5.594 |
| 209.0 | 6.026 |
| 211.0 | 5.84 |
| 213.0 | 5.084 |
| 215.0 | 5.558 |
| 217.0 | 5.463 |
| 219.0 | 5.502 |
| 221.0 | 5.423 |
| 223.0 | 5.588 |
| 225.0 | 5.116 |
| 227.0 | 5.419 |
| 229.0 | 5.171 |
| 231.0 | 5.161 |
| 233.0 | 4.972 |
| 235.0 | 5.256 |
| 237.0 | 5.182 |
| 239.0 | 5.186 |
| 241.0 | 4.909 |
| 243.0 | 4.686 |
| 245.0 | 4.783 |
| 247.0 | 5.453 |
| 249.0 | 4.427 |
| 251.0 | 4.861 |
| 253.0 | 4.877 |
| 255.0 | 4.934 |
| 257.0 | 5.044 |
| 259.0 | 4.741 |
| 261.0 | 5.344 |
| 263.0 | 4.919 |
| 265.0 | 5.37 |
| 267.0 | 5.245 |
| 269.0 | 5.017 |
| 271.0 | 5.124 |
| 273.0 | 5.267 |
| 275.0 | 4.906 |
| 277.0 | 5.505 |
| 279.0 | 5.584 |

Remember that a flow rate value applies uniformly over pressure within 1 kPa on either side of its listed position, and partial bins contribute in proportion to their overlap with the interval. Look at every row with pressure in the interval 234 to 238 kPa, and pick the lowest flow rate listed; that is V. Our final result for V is 5.182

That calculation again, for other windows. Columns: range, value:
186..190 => 5.241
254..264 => 4.741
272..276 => 4.906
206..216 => 5.084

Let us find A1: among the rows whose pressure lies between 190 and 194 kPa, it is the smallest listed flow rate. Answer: 5.654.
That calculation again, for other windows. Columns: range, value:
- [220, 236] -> 4.972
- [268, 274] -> 5.017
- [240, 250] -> 4.427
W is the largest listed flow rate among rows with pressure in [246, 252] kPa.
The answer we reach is 5.453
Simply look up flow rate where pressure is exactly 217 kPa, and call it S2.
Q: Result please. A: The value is 5.463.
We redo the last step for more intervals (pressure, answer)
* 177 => 5.916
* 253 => 4.877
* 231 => 5.161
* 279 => 5.584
